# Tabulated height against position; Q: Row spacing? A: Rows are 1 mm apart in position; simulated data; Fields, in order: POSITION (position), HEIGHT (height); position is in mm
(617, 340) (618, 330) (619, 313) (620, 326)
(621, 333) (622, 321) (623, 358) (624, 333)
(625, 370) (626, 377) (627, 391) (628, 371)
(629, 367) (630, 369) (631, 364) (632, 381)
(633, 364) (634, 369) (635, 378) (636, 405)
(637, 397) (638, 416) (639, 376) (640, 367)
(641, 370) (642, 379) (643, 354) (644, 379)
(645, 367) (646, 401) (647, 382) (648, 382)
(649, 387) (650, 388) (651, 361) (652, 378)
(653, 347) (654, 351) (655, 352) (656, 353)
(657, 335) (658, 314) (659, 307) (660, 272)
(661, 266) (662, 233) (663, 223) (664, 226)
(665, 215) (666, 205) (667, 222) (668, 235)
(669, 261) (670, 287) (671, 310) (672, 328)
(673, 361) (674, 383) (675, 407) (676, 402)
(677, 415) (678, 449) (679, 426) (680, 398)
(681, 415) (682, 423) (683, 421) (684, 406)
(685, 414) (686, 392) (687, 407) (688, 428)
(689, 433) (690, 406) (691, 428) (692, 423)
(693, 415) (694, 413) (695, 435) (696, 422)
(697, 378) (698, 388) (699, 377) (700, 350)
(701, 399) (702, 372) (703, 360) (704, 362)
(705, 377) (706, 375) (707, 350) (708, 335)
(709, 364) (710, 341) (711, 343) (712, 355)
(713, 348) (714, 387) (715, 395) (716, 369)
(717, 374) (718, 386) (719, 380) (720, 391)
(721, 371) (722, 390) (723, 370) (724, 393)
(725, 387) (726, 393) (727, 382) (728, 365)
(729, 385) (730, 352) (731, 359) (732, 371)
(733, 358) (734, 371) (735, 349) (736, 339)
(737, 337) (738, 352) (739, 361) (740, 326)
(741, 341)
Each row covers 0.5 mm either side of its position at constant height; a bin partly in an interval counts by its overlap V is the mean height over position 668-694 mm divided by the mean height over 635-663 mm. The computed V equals 1.10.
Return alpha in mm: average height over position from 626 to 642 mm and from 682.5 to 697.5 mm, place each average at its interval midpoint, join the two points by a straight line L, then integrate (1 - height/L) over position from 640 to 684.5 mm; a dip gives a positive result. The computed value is 6.1 mm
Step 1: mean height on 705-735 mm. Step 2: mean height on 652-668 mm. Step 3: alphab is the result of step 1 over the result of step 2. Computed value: 1.3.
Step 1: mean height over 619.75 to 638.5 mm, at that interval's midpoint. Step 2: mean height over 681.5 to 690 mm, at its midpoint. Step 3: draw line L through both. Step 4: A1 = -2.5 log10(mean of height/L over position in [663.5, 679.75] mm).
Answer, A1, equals 0.25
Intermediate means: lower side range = 368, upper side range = 415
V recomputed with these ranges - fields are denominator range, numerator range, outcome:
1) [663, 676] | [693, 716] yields 1.30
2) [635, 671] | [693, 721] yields 1.14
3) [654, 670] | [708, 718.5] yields 1.35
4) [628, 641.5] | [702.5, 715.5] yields 0.95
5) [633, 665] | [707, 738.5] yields 1.06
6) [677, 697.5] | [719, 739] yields 0.89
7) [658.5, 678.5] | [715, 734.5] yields 1.25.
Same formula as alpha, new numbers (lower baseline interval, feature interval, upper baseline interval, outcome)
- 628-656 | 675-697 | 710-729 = -2.41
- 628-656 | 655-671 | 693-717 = 4.56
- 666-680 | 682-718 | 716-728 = -2.38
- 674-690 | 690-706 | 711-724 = 0.16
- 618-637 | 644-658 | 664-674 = -2.49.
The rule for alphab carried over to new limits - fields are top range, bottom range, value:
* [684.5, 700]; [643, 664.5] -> 1.22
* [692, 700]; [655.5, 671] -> 1.52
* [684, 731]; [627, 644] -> 1.02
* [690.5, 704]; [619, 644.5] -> 1.08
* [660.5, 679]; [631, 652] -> 0.80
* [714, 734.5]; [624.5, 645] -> 1.00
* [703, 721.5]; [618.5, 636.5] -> 1.02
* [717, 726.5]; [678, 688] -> 0.93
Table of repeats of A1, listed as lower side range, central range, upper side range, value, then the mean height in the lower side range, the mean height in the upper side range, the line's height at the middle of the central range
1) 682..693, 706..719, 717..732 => 0.078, 416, 378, 391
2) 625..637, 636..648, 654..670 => -0.129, 377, 271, 339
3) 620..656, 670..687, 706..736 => -0.069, 370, 369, 370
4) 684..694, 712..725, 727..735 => 0.005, 416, 366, 381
